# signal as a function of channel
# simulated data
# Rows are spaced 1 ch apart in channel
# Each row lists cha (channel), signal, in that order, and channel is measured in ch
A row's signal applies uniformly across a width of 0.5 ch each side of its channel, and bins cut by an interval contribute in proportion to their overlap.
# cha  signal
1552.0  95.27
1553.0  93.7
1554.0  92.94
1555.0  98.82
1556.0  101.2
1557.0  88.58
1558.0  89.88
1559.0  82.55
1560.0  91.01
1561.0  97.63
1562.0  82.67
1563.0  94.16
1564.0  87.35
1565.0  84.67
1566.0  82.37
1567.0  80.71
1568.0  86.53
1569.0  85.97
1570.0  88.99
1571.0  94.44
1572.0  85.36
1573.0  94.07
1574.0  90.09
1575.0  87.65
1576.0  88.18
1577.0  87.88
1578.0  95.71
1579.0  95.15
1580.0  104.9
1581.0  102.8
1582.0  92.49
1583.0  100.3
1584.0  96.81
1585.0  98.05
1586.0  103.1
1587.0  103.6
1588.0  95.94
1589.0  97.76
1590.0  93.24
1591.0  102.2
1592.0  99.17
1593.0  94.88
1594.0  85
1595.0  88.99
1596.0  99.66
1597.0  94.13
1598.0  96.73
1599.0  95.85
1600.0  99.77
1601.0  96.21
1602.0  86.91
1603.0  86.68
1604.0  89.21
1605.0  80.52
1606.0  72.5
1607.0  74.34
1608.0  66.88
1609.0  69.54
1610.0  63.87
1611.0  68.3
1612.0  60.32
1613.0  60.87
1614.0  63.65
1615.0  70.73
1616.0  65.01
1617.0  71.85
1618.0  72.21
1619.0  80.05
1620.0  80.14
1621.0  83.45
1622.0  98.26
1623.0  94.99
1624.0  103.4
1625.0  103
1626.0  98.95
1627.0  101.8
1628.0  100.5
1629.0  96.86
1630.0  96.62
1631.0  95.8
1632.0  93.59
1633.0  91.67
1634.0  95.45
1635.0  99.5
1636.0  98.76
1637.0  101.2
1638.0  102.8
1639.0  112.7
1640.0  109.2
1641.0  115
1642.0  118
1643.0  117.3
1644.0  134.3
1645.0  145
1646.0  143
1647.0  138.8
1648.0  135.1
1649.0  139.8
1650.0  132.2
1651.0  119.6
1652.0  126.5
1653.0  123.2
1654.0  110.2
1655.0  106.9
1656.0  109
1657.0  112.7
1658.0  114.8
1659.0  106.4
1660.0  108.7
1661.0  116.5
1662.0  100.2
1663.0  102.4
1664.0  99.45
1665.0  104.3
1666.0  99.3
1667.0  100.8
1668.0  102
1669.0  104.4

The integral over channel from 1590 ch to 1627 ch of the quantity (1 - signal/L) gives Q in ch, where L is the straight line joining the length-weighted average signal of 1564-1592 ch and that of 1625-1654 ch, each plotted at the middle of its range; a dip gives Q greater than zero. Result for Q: 6.8 ch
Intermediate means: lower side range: 93.3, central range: 84.2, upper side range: 113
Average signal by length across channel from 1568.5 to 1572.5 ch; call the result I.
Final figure 88.7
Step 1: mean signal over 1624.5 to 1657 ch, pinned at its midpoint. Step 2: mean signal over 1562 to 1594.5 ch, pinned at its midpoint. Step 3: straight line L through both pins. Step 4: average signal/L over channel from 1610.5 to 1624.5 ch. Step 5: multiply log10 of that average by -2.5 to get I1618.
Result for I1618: 0.35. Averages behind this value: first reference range 92.9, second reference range 113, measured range 76.7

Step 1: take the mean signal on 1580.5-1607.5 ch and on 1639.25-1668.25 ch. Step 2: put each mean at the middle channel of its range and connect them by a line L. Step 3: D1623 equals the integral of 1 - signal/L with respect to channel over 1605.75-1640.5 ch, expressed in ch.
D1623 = 6.3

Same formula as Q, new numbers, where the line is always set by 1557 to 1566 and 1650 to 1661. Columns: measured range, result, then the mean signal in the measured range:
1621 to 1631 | 0.8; 98.4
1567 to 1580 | 0.2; 90.2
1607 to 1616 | 3.2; 66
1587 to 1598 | 0.2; 95.6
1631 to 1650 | -0.9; 116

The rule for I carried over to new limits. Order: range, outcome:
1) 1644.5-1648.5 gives 140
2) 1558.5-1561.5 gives 90.4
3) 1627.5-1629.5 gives 98.7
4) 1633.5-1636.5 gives 97.9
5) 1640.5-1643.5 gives 117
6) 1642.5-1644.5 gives 126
